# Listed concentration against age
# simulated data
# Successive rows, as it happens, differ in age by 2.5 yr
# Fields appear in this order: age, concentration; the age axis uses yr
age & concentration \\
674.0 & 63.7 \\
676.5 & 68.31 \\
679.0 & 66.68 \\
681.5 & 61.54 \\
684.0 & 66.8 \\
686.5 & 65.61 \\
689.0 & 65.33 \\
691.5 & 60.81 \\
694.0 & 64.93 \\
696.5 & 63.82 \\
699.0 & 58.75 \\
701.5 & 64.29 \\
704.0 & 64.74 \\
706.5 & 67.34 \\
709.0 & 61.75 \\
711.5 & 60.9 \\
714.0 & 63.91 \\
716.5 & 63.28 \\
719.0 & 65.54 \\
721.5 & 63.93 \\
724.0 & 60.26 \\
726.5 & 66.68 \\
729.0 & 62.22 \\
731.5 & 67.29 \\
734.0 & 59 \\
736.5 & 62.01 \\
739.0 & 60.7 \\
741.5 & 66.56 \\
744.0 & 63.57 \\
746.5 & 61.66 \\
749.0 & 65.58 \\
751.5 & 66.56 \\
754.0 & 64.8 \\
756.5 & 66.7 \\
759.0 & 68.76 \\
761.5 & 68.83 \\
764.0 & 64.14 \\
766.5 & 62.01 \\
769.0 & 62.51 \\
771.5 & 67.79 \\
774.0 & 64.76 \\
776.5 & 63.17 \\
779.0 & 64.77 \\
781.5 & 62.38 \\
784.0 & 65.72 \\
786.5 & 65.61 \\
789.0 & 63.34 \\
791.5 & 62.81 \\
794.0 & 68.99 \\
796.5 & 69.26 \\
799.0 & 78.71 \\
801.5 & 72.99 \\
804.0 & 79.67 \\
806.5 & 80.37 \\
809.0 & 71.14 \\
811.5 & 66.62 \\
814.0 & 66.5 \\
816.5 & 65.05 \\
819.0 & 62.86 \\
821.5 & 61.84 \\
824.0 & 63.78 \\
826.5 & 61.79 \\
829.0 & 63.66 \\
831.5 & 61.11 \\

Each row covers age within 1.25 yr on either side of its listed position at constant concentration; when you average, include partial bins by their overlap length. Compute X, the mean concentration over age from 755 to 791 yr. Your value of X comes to 65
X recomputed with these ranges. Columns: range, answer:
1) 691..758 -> 63.7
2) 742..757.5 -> 64.9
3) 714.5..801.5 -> 65.1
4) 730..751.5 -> 63.5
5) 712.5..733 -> 64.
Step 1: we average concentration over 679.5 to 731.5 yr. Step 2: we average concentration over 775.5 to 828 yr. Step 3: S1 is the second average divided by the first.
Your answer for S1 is 1.06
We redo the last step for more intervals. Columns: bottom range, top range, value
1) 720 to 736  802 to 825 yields 1.09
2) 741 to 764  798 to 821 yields 1.08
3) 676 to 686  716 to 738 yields 0.96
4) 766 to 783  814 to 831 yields 0.99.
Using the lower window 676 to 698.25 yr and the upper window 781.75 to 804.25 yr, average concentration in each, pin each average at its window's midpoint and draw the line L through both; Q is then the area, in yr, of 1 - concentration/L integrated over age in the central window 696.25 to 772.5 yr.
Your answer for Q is 2.84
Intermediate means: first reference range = 64.6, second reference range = 68.9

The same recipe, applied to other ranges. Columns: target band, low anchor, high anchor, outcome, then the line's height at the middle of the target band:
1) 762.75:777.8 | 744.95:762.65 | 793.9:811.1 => 1.1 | 68.9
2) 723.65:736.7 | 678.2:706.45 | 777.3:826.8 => 0.4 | 65.3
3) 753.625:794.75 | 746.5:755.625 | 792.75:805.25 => 2.5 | 69.4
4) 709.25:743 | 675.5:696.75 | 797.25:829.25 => 1.5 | 66.2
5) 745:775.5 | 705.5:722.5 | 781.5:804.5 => 0.7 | 66.8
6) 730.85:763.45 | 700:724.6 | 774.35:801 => 0.2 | 65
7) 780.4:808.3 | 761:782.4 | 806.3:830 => -2.1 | 65.1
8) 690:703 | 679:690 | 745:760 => 0.5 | 65.1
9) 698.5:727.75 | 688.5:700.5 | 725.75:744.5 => -0.3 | 63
